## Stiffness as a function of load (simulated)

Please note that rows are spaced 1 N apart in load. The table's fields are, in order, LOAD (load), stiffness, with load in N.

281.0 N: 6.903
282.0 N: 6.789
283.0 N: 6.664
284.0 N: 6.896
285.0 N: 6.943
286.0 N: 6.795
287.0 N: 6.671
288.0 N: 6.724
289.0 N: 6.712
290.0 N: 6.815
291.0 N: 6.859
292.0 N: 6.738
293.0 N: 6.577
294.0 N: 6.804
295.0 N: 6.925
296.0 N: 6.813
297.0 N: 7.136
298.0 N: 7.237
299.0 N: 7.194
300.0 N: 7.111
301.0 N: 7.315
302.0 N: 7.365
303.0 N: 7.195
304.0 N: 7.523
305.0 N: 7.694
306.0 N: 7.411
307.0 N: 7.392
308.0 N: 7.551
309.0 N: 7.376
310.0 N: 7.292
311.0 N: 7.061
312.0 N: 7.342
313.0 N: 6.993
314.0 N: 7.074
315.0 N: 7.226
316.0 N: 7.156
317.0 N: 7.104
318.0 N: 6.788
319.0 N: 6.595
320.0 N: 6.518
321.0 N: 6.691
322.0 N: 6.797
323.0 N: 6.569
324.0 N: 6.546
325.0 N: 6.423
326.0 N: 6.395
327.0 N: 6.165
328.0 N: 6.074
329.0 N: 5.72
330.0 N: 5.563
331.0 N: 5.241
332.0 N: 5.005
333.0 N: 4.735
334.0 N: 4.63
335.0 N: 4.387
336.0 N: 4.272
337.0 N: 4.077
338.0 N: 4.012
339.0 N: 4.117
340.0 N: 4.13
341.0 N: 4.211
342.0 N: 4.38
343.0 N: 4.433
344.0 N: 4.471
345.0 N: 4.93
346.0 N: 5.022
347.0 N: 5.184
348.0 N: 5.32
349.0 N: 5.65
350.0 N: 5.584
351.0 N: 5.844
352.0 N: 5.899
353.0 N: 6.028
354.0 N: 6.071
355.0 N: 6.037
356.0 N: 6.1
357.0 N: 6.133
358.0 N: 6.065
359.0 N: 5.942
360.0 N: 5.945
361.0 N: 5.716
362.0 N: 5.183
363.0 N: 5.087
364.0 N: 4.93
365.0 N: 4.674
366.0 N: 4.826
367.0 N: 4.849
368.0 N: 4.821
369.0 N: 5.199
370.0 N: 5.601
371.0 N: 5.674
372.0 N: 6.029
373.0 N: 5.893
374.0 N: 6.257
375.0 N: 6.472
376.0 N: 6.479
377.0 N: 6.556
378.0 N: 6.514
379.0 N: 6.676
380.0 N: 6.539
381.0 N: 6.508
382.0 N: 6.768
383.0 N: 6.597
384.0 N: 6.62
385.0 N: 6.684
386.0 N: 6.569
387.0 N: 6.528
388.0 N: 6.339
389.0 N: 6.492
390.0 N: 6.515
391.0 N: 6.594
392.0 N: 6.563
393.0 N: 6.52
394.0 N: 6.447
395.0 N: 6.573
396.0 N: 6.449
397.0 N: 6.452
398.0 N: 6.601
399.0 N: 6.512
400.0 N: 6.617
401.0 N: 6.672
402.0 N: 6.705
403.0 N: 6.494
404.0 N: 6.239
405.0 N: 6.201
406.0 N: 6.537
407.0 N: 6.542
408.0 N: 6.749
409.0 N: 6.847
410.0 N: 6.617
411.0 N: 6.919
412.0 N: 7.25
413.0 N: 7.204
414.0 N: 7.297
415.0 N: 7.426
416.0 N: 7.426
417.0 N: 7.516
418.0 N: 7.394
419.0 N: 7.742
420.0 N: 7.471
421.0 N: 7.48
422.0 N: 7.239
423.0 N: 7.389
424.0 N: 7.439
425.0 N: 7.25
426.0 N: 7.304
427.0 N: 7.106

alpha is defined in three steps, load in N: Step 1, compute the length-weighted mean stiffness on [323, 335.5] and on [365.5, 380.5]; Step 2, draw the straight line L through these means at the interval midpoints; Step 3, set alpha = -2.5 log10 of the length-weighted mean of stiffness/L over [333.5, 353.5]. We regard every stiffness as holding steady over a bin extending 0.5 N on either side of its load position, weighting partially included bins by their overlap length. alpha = 0.18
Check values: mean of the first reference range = 5.61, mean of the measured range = 4.83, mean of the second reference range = 5.89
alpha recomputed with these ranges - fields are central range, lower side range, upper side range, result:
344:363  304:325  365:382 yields 0.12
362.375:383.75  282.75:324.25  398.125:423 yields 0.19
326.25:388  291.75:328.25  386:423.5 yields 0.24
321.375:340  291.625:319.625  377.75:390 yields 0.29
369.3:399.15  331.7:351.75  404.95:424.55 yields -0.05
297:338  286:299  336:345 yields -0.18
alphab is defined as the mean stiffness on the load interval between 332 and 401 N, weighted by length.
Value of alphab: 5.72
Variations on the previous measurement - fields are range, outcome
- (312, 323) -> 6.9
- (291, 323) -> 7.08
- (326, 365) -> 5.23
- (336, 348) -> 4.48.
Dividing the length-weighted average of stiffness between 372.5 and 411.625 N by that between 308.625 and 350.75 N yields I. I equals 1.1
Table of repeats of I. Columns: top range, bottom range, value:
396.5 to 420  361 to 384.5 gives 1.18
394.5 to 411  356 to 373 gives 1.20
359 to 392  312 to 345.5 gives 1.07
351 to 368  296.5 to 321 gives 0.78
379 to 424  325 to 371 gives 1.30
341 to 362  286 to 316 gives 0.77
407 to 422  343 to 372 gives 1.32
